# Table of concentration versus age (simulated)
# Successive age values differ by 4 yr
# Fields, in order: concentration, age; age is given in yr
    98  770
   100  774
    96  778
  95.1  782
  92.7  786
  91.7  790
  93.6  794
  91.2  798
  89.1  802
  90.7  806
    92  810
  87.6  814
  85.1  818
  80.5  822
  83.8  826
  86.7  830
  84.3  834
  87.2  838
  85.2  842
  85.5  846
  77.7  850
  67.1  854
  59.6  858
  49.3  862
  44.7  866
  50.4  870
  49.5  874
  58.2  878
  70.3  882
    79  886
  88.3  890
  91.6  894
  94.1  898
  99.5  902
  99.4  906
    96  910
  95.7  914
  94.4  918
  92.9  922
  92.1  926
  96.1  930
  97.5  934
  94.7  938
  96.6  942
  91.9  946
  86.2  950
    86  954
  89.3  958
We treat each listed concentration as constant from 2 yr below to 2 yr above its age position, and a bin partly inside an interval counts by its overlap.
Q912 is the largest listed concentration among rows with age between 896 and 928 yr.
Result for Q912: 99.5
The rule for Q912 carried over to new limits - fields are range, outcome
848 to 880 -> 77.7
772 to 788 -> 100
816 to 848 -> 87.2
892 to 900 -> 94.1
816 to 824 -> 85.1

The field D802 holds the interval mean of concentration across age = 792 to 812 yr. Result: 91.3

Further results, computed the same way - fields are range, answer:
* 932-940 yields 96.1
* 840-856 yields 78.9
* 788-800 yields 92.2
